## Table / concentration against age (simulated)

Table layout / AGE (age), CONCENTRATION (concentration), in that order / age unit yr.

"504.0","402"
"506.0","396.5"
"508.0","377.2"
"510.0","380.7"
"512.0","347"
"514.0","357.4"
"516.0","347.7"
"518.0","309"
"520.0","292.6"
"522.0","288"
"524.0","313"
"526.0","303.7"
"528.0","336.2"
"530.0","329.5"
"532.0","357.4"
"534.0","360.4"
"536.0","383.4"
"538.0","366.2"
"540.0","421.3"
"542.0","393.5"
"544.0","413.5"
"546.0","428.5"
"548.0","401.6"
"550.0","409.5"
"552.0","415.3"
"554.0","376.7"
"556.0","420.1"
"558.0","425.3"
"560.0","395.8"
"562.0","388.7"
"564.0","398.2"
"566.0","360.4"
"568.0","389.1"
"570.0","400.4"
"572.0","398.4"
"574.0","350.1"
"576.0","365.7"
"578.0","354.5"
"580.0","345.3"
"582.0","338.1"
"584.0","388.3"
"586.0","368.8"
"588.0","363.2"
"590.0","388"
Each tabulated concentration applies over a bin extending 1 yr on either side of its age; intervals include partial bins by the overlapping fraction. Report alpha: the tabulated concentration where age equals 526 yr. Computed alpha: 303.7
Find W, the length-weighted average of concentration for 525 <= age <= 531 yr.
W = 323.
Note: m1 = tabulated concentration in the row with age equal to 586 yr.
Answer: 368.8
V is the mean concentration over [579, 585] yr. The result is 357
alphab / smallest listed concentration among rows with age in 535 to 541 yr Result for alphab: 366.2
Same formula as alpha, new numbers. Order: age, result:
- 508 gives 377.2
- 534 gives 360.4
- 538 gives 366.2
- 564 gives 398.2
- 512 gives 347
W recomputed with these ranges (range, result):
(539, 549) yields 412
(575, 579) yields 360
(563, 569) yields 383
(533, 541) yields 383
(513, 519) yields 338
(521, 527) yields 302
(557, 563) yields 403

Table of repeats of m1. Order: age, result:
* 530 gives 329.5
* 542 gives 393.5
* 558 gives 425.3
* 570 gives 400.4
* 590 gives 388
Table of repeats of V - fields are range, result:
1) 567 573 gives 396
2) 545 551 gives 413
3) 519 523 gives 290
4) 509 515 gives 362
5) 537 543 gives 394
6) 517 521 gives 301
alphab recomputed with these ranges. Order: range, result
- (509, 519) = 309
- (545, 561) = 376.7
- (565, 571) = 360.4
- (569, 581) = 345.3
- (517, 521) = 292.6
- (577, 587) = 338.1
